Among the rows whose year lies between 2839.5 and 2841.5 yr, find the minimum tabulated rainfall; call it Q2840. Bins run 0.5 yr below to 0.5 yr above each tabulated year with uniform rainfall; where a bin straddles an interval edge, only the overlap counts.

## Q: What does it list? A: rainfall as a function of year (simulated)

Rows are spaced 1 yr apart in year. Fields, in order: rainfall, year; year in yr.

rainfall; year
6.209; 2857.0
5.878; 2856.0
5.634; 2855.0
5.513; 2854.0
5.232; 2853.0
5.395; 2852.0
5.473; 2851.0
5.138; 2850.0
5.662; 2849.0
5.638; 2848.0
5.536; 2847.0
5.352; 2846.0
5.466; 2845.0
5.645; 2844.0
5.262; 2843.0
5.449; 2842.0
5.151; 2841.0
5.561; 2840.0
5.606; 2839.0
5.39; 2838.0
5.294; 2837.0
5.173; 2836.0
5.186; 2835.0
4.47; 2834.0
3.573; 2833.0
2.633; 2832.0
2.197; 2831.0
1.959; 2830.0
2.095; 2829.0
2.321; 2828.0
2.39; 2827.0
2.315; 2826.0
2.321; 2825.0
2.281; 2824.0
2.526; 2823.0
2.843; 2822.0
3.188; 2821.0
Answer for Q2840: 5.151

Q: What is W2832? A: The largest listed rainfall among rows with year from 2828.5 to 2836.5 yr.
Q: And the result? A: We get 5.186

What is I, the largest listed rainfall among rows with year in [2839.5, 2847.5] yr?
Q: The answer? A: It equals 5.645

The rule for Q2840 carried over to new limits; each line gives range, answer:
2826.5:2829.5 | 2.095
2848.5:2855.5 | 5.138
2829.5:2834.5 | 1.959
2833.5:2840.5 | 4.47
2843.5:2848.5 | 5.352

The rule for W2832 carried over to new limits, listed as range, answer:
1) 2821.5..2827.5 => 2.843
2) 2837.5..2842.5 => 5.606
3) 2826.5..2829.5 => 2.39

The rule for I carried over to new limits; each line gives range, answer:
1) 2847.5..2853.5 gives 5.662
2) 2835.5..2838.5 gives 5.39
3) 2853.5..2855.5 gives 5.634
